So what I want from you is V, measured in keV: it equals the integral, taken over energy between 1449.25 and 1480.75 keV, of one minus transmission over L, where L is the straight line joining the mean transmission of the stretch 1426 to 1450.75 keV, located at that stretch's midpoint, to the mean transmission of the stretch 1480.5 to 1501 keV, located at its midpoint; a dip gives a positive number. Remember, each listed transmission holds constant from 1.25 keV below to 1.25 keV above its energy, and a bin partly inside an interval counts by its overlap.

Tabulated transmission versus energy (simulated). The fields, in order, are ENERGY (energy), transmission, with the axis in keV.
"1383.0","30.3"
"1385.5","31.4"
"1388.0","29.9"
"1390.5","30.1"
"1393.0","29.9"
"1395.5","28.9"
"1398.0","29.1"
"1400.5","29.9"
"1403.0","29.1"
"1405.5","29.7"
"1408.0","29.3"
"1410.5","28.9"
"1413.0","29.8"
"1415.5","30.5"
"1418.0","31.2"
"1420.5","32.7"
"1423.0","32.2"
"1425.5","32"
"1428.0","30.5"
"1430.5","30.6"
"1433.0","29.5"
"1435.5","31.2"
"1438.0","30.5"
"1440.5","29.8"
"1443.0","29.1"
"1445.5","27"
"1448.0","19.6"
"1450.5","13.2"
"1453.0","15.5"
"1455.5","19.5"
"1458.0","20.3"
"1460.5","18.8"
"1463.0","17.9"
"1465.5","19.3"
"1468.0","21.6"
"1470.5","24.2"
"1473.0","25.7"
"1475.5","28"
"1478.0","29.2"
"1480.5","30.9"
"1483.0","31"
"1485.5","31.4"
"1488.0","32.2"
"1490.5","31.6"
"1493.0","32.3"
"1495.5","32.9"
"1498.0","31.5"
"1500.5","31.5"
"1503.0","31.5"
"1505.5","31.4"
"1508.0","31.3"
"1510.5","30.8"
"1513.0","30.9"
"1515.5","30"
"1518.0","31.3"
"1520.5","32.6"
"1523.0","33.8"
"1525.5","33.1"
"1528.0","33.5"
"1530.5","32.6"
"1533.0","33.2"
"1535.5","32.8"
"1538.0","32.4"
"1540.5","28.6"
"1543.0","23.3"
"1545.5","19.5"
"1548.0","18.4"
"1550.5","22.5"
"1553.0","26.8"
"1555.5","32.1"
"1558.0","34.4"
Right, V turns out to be 8.8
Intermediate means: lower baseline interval 27.8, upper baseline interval 31.8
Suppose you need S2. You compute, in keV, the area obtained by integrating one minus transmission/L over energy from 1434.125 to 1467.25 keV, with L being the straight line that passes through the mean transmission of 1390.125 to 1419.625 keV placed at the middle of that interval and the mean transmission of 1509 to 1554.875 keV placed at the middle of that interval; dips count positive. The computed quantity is 8.0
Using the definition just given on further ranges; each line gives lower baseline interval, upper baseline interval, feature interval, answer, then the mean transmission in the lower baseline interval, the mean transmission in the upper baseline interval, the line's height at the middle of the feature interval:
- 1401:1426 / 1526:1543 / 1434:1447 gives 0.6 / 30.5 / 31.6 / 30.7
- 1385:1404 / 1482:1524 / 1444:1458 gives 5.2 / 29.7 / 31.6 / 30.7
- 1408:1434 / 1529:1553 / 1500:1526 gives -3.4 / 30.7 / 27.1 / 27.9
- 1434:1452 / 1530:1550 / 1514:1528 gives -2.8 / 25.7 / 27.2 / 26.9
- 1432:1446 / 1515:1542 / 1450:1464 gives 5.8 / 29.7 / 32.2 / 30.2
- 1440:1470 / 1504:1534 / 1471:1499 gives -4.7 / 20.8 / 32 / 26.1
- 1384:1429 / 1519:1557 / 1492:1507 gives -1.2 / 30.3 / 29.1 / 29.4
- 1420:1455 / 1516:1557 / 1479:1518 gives -4.1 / 27.1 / 29.2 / 28.4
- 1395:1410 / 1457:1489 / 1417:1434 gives -1.9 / 29.3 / 25.4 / 28.1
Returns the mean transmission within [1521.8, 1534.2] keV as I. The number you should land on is 33.2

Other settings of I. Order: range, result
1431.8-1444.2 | 30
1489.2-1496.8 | 32.3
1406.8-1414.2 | 29.3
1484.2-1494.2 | 31.9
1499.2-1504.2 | 31.5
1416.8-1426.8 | 32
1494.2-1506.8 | 31.8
